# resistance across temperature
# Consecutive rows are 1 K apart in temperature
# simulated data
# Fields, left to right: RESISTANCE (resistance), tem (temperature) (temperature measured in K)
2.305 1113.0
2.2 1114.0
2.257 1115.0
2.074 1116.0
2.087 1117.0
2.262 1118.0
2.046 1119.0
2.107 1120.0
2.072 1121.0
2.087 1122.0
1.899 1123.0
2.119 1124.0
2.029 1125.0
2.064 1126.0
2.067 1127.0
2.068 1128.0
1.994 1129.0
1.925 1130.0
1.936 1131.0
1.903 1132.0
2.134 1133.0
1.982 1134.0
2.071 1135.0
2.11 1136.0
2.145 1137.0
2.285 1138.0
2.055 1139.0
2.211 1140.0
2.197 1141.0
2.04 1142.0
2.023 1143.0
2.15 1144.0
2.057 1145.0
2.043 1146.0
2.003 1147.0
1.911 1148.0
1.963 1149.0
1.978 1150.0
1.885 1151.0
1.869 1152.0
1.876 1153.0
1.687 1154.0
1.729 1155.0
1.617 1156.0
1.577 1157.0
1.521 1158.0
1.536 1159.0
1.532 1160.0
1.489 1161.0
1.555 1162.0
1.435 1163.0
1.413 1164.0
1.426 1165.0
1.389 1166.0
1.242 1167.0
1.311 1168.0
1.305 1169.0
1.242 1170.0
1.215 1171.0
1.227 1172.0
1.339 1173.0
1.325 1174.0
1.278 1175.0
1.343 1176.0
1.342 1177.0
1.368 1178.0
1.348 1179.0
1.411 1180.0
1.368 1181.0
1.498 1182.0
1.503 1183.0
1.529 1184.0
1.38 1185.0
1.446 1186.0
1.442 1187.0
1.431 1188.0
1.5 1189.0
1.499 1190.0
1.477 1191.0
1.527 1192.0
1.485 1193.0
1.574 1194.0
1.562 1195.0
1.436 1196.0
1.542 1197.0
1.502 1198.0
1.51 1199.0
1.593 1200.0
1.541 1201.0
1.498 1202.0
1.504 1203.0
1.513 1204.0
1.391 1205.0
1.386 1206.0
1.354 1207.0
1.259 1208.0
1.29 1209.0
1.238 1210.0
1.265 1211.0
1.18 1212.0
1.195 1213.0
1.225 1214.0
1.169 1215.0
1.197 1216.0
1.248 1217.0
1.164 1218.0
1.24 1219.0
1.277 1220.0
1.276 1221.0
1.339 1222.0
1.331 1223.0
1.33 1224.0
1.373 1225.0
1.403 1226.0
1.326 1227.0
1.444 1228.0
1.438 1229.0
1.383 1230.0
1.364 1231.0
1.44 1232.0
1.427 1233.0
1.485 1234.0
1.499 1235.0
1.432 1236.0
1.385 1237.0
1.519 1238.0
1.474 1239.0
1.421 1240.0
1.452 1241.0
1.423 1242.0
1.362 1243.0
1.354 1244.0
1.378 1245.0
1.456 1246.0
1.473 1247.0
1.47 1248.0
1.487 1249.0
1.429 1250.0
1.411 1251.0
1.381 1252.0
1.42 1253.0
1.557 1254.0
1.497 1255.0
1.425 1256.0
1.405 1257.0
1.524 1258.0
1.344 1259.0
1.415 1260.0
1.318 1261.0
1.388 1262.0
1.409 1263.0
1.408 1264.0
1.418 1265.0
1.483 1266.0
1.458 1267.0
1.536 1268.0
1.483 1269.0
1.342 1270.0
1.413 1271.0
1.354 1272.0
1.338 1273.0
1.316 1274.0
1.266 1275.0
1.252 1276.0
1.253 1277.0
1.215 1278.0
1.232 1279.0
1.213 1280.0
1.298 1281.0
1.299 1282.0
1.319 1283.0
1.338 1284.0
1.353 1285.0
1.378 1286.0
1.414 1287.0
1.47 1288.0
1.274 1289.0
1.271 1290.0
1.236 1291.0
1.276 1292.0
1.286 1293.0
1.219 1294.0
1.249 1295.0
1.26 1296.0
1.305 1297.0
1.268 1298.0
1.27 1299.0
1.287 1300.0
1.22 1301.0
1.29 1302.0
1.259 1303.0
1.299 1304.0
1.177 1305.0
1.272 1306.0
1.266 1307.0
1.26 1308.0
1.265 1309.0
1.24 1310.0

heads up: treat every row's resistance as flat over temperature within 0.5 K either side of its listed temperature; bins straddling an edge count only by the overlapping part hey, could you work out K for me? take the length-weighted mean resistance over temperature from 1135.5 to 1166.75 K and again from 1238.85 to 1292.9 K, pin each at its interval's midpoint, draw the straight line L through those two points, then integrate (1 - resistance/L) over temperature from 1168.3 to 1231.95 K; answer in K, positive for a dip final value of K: 10.0 K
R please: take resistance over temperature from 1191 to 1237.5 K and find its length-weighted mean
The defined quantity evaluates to 1.38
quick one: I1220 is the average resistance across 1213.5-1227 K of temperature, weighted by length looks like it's 1.28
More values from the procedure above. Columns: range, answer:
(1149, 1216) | 1.45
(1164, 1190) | 1.37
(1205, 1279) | 1.37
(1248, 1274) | 1.42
